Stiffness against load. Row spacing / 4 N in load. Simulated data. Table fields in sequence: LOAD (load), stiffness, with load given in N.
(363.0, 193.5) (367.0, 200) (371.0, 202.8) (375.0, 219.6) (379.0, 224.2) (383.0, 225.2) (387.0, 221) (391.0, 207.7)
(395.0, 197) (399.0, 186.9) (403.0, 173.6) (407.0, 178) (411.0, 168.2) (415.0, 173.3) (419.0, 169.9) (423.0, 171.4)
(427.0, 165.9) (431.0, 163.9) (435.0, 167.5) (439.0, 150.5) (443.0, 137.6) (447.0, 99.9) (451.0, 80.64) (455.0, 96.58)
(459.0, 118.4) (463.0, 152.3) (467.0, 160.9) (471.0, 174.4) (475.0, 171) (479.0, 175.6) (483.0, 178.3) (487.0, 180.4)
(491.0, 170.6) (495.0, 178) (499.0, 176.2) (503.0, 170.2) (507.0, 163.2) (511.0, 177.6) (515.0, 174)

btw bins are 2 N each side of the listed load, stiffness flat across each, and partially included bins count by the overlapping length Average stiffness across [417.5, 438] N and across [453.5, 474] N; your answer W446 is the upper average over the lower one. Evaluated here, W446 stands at 0.86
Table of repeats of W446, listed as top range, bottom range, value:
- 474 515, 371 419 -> 0.89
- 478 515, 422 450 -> 1.18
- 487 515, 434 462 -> 1.43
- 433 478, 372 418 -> 0.70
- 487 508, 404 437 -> 1.02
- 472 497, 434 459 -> 1.46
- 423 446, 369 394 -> 0.72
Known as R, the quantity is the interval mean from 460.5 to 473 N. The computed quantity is 161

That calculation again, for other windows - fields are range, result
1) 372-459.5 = 169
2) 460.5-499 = 171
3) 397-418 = 176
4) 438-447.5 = 132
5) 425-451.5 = 141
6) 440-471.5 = 126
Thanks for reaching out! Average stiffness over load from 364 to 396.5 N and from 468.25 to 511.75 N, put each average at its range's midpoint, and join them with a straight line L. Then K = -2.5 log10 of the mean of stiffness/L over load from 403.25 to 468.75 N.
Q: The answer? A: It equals 0.29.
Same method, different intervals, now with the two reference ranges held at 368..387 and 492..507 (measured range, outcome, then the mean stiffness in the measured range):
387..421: 0.13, 184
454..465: 0.44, 125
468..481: 0.06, 173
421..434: 0.19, 167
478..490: 0.01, 178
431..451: 0.39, 136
